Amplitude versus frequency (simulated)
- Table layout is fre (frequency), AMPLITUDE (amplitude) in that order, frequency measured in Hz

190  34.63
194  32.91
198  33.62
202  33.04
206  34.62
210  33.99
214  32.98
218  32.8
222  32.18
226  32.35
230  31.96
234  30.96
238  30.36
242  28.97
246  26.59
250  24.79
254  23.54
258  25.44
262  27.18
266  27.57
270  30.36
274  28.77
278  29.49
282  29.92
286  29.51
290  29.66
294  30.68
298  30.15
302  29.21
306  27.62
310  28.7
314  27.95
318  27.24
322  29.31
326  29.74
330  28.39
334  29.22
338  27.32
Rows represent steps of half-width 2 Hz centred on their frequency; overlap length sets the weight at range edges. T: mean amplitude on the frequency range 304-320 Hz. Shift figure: 27.9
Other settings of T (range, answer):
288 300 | 30.2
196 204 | 33.3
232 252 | 28.3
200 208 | 33.8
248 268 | 25.7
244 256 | 25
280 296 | 29.9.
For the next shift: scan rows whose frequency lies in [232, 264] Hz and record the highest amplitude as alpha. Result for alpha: 30.96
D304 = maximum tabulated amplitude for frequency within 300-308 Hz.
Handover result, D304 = 29.21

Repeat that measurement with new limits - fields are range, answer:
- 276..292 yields 29.92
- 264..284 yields 30.36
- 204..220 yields 34.62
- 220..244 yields 32.35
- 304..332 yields 29.74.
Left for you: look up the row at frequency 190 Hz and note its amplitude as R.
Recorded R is 34.63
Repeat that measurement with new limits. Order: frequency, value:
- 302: 29.21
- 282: 29.92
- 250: 24.79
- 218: 32.8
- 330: 28.39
